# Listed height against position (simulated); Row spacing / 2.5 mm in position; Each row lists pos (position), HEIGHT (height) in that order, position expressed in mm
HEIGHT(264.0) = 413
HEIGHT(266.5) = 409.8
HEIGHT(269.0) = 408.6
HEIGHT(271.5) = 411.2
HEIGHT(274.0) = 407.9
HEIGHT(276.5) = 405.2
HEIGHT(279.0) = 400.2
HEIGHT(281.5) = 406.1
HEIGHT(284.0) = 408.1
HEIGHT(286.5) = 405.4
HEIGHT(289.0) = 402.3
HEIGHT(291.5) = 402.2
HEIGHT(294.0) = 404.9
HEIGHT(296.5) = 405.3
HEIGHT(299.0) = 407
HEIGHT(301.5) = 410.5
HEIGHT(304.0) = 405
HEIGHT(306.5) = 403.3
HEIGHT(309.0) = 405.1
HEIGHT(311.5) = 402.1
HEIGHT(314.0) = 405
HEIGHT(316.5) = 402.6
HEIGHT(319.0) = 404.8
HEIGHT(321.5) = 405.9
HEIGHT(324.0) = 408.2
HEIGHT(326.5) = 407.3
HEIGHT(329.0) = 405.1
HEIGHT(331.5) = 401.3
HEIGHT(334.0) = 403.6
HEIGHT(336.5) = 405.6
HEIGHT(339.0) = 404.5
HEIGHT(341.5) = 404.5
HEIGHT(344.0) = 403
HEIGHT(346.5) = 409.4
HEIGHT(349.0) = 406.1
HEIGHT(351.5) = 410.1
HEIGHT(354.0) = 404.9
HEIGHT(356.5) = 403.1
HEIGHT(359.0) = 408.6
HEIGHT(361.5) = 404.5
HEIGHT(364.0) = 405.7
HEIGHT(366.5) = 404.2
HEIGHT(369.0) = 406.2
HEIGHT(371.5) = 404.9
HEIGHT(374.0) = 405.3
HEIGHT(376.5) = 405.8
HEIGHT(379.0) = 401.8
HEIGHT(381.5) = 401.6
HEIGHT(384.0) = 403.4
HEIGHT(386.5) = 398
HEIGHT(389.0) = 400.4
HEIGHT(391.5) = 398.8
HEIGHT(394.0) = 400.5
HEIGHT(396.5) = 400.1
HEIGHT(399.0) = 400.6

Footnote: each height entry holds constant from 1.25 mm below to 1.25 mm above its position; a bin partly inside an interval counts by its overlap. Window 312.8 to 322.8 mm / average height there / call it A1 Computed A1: 405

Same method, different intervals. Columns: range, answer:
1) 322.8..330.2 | 407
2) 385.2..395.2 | 399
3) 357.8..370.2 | 406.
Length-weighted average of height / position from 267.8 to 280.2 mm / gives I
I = 407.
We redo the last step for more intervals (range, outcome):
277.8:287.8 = 405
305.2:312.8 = 404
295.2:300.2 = 406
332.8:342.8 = 405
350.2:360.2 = 407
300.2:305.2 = 408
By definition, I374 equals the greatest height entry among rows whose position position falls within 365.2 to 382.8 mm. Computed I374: 406.2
